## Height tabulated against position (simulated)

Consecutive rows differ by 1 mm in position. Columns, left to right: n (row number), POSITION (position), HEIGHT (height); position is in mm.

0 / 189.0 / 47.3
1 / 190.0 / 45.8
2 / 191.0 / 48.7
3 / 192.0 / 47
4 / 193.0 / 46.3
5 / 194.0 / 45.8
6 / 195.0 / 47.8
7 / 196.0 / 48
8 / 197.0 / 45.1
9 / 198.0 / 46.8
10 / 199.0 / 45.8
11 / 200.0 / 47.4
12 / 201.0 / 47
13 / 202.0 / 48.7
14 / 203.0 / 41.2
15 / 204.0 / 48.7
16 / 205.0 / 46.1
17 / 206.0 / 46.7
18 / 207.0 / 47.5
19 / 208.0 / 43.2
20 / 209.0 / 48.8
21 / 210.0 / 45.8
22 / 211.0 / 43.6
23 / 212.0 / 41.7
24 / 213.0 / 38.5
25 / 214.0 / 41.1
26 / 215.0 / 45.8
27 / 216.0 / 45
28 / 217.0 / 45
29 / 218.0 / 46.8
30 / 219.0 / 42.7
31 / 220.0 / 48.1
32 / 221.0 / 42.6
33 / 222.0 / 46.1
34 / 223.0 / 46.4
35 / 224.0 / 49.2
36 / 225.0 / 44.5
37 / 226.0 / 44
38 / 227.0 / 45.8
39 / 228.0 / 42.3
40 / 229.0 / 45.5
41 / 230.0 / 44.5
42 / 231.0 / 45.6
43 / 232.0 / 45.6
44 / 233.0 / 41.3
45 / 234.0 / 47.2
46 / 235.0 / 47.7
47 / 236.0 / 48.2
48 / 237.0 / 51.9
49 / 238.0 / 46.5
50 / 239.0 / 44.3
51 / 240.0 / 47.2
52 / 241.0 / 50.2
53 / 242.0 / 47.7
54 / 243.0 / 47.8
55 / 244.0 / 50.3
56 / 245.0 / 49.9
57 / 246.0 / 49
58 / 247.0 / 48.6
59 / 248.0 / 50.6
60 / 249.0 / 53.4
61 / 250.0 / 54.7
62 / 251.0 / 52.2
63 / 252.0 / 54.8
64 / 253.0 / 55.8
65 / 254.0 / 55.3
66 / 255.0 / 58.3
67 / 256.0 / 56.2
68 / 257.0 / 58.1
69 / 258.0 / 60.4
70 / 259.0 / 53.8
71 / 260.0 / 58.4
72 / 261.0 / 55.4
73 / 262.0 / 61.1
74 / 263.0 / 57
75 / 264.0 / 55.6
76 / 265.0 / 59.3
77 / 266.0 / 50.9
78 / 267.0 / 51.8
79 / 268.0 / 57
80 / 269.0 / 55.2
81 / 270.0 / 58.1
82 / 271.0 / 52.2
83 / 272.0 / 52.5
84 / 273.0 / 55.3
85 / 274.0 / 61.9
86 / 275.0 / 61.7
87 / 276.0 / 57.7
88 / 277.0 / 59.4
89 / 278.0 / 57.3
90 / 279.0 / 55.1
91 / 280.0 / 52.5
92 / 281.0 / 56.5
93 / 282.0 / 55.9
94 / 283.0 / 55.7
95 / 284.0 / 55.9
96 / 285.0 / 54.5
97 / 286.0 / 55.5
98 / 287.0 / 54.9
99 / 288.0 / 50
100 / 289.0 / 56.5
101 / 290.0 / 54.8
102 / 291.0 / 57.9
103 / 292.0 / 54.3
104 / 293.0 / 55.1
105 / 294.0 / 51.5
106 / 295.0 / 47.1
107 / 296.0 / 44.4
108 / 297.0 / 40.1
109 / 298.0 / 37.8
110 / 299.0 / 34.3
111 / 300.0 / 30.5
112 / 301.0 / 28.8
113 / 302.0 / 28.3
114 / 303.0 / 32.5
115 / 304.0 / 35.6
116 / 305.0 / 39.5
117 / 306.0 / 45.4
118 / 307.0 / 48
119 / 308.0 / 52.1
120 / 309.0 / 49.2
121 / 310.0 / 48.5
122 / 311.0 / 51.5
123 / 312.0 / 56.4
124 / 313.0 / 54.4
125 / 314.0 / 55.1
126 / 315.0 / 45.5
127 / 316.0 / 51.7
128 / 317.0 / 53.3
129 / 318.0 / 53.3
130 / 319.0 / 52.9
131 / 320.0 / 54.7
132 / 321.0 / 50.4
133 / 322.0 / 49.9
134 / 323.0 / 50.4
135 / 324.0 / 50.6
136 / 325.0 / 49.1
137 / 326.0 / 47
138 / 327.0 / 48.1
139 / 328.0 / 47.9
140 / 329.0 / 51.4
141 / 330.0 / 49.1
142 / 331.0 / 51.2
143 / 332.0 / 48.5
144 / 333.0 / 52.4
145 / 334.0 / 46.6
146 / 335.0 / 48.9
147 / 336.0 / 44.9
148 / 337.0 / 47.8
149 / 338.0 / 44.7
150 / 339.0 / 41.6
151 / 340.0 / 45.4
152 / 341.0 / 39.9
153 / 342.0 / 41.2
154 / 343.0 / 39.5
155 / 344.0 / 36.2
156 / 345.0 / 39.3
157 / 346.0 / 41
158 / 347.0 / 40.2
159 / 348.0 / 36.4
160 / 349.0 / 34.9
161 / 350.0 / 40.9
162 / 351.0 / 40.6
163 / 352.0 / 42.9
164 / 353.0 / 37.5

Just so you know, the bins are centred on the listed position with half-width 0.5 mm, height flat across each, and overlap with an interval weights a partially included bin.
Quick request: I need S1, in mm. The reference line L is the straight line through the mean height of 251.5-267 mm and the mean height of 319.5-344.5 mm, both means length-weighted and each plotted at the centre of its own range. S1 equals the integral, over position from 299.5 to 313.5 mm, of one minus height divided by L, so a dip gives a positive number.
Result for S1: 2.05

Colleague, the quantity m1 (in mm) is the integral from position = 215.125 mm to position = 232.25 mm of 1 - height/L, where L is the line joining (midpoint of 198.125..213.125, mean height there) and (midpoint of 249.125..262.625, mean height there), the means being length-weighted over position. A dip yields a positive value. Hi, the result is 1.4 mm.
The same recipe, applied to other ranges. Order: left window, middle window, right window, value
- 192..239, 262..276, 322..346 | -3.2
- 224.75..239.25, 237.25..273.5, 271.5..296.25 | -2.5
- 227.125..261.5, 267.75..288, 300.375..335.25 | -2.8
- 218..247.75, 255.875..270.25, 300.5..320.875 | -3.0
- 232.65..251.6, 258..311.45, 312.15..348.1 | -3.1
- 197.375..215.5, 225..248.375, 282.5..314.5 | -0.5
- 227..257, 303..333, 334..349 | -4.0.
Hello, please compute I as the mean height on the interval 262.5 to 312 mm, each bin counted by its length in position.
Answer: 50.5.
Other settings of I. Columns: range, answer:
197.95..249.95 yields 46.3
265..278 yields 56.3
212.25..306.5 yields 49.7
